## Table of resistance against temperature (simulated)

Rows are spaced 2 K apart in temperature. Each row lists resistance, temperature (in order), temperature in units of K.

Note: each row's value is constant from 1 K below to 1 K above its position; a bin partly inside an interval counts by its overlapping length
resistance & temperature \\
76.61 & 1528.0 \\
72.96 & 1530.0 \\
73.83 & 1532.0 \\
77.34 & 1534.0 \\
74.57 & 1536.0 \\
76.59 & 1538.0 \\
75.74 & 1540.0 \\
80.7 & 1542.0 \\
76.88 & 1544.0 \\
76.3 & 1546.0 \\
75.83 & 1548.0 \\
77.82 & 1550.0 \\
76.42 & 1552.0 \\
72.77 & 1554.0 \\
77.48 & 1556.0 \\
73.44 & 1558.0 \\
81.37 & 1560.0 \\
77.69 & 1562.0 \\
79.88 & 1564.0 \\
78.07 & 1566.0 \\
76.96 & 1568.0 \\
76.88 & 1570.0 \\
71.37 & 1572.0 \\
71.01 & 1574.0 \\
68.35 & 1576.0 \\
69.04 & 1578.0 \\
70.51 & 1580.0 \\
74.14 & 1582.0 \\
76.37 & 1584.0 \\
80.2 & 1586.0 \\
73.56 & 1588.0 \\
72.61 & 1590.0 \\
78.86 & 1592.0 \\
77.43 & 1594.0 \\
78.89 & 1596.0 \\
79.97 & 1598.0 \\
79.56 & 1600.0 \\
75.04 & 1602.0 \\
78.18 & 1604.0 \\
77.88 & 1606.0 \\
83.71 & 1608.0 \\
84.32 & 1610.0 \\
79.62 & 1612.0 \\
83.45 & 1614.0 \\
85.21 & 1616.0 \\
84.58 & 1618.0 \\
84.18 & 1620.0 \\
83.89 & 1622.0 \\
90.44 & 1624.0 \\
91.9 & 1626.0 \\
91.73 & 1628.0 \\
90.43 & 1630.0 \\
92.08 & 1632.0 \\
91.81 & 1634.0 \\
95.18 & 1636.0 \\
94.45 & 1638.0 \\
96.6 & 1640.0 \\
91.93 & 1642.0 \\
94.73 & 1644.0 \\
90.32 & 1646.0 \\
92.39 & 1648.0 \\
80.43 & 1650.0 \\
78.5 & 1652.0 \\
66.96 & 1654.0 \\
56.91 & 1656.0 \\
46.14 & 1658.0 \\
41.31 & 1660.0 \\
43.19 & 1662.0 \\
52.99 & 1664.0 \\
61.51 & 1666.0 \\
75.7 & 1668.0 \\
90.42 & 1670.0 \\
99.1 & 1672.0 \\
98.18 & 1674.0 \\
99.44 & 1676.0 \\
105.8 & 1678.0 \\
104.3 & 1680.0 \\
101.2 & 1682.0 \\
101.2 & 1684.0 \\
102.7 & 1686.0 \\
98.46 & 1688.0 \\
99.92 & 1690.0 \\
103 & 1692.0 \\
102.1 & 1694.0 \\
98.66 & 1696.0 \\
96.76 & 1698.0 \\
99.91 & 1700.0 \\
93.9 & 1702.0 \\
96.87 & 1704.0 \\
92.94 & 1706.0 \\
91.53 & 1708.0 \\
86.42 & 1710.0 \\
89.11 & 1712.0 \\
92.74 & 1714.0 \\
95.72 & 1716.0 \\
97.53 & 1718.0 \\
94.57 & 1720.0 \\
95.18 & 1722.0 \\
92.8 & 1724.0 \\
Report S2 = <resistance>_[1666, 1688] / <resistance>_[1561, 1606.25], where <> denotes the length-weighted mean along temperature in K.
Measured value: 1.27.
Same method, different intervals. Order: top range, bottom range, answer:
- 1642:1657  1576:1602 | 1.07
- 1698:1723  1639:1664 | 1.30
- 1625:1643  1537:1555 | 1.21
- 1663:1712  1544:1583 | 1.25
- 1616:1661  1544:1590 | 1.10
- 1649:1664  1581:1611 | 0.75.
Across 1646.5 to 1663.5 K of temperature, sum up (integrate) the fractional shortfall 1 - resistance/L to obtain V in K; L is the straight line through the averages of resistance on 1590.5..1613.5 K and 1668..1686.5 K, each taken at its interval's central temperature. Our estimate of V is 5.3 K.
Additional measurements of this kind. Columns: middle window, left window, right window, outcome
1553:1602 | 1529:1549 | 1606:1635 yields 3.2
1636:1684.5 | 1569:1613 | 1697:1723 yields 2.7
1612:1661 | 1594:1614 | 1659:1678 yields -3.5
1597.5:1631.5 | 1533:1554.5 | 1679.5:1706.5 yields 1.4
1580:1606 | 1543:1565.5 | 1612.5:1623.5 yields 1.5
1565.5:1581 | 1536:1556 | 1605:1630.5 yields 1.4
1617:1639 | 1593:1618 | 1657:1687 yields -2.5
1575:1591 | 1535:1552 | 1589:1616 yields 1.1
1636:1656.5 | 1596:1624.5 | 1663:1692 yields 0.5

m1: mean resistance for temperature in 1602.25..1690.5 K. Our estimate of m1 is 84.7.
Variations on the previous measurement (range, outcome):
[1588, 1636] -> 83.3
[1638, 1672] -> 73.9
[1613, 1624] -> 84.8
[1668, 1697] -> 99.5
